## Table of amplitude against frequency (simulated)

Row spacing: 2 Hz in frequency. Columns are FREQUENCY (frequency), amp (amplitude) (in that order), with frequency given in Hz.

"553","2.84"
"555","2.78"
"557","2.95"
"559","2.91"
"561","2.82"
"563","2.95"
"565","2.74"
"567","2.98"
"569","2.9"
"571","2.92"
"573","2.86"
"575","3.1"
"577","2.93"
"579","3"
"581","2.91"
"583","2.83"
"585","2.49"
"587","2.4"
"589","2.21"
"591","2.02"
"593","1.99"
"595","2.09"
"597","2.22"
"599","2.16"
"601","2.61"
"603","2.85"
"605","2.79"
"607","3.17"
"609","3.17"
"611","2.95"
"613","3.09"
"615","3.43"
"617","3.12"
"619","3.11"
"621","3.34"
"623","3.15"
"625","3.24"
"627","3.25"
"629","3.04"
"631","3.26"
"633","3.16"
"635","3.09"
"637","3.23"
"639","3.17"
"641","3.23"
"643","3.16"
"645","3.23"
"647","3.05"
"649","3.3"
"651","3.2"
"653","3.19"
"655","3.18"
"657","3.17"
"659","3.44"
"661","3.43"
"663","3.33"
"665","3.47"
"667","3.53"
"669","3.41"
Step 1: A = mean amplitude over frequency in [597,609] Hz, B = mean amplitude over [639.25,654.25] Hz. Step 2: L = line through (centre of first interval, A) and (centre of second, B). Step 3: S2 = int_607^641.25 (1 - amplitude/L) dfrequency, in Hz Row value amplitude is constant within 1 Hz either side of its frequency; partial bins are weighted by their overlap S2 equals -2.7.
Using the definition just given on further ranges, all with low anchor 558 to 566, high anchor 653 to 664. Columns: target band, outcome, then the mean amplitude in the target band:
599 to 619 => 0.6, 2.98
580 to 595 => 2.9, 2.39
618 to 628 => -0.3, 3.22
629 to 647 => 0.2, 3.18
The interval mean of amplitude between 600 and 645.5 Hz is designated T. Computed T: 3.12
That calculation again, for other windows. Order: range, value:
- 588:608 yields 2.41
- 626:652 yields 3.18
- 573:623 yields 2.76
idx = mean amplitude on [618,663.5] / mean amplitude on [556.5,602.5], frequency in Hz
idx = 1.21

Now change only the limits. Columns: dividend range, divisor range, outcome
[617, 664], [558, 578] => 1.10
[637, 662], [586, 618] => 1.22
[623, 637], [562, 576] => 1.09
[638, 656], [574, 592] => 1.20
